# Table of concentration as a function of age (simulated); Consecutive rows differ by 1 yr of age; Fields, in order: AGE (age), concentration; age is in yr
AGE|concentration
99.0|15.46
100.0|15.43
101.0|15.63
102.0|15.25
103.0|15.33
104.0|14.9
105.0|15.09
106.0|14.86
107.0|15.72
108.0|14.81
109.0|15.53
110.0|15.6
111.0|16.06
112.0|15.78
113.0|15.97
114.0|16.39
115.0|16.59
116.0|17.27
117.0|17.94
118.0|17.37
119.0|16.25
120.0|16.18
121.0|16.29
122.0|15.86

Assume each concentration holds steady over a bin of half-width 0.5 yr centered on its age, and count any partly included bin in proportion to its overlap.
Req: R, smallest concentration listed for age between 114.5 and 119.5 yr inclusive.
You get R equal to 16.25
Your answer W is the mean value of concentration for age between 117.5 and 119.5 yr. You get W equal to 16.8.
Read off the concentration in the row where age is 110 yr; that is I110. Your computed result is 15.6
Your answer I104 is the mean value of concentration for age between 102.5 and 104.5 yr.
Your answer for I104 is 15.1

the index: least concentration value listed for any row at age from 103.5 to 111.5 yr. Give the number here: 14.81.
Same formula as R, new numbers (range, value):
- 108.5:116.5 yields 15.53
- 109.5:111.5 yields 15.6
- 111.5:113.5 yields 15.78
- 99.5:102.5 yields 15.25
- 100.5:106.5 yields 14.86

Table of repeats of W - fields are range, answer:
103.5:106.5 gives 15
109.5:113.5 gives 15.9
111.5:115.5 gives 16.2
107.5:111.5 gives 15.5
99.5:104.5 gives 15.3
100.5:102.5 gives 15.4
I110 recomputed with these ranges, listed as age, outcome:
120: 16.18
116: 17.27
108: 14.81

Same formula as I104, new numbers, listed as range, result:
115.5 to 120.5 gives 17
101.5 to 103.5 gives 15.3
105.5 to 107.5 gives 15.3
